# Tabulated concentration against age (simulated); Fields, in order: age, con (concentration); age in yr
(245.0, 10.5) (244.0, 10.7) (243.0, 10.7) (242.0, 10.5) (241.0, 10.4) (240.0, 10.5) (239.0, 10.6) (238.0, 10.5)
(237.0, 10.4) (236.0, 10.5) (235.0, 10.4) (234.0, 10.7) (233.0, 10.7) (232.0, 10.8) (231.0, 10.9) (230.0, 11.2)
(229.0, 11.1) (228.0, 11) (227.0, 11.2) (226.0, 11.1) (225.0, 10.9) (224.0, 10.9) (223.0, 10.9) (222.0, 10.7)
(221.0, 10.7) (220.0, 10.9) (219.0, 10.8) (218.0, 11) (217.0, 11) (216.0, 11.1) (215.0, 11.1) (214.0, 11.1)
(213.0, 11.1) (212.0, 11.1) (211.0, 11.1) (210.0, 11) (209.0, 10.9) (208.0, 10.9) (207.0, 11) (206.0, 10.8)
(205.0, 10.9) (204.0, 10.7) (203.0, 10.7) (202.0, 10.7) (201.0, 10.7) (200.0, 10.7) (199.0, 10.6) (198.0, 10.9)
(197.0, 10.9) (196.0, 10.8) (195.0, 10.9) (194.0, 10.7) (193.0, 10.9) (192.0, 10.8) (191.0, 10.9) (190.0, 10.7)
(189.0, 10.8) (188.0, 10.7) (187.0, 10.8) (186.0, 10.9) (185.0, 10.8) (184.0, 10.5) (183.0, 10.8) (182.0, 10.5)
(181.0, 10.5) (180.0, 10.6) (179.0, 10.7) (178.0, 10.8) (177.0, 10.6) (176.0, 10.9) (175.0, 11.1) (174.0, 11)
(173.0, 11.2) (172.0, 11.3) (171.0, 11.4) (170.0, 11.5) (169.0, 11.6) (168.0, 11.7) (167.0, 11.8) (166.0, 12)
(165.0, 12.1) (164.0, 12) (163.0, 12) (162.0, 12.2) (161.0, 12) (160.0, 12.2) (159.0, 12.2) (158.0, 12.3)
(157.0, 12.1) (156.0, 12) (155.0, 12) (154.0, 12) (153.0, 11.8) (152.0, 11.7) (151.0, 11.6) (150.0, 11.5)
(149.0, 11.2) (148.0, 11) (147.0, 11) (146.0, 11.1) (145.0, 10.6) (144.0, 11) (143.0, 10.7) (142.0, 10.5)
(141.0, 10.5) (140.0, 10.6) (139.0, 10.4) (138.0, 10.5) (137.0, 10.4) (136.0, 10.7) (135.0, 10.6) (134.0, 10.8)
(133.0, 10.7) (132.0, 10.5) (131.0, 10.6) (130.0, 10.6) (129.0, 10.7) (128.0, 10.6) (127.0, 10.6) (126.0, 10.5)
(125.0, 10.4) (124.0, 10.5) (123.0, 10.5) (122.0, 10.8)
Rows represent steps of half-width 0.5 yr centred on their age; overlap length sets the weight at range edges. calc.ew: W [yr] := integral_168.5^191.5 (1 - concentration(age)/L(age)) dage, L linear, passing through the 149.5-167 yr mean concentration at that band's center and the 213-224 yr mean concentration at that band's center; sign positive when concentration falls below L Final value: 1.4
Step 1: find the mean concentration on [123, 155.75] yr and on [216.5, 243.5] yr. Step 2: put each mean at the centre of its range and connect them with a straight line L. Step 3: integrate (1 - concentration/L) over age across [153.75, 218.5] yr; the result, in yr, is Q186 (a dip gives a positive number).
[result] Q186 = -2.0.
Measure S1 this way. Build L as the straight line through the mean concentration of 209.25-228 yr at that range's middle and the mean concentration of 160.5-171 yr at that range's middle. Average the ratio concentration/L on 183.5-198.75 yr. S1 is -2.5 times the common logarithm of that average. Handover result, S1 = 0.06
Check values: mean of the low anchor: 11.9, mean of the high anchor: 11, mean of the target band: 10.8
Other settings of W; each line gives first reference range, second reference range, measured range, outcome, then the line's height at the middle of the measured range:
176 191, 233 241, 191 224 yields -0.80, 10.6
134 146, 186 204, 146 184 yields -2.75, 10.7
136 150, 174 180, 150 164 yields -1.57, 10.8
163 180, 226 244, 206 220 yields -0.08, 10.9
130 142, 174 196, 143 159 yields -1.34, 10.6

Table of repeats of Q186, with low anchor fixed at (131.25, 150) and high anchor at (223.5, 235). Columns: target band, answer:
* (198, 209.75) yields 0.09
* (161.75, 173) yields -1.00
